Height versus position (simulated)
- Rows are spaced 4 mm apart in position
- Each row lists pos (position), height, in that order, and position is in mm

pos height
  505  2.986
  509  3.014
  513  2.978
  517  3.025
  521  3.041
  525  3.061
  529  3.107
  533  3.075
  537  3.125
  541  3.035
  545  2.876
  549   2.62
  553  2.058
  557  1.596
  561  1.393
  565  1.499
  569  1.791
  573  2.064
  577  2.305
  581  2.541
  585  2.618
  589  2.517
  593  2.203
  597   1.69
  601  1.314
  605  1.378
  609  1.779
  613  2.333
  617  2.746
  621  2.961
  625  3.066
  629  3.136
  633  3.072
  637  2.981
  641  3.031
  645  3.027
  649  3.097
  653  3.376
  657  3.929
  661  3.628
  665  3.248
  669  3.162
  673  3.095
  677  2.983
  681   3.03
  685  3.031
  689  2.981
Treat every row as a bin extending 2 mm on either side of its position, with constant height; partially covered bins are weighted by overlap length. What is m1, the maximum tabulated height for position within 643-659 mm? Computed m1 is 3.929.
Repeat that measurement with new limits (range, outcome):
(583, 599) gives 2.618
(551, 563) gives 2.058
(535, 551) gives 3.125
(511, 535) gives 3.107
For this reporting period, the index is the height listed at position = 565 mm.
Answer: 1.499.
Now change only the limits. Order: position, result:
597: 1.69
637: 2.981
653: 3.376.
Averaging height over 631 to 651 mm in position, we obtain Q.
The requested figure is 3.04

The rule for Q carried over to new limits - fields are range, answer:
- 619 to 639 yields 3.04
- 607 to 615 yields 2.06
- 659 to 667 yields 3.44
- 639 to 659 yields 3.29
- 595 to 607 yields 1.46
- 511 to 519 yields 3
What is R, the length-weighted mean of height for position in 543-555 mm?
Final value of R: 2.52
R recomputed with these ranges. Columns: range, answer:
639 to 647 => 3.03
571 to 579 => 2.18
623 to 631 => 3.1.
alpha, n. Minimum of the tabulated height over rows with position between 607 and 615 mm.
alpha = 1.779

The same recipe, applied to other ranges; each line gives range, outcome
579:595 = 2.203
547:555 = 2.058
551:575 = 1.393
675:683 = 2.983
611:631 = 2.333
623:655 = 2.981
